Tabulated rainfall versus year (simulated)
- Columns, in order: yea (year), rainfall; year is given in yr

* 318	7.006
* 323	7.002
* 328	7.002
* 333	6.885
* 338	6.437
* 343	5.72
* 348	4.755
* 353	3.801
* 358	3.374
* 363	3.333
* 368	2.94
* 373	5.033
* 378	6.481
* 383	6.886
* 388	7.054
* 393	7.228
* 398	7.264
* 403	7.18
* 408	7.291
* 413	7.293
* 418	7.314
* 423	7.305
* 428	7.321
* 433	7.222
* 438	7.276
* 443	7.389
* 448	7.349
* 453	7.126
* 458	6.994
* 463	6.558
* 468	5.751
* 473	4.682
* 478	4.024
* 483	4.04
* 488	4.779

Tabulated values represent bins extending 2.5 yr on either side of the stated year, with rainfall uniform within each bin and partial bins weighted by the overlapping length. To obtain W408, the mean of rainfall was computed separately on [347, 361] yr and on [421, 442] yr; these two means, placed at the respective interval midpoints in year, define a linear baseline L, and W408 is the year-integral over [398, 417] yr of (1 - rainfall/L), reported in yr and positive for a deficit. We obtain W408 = -3.18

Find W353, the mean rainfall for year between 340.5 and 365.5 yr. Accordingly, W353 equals 4.2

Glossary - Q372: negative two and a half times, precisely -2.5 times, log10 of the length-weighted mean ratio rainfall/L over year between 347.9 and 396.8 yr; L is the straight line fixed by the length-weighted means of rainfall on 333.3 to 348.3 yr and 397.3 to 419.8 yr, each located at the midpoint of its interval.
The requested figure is 0.27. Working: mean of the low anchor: 5.95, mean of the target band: 5.16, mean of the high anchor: 7.27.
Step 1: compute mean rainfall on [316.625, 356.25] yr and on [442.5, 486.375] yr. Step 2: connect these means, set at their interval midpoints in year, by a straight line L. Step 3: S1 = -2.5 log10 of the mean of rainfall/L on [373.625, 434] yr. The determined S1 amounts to -0.19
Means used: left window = 6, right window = 5.9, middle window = 7.09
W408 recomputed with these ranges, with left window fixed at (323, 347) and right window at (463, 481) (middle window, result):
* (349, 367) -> 7.7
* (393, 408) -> -3.8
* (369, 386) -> 0.4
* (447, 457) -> -3.7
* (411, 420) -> -2.7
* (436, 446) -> -3.7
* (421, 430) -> -2.9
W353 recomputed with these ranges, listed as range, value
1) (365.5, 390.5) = 5.68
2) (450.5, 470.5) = 6.61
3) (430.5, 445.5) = 7.3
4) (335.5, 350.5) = 5.64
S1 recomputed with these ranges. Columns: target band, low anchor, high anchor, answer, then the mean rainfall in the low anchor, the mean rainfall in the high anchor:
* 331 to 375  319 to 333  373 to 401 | 0.426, 6.98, 6.81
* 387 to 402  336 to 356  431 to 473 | -0.218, 5.1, 6.82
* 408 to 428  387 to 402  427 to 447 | -0.007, 7.19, 7.3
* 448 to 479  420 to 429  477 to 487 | -0.165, 7.31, 4.15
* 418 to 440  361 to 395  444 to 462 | -0.103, 5.57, 7.13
